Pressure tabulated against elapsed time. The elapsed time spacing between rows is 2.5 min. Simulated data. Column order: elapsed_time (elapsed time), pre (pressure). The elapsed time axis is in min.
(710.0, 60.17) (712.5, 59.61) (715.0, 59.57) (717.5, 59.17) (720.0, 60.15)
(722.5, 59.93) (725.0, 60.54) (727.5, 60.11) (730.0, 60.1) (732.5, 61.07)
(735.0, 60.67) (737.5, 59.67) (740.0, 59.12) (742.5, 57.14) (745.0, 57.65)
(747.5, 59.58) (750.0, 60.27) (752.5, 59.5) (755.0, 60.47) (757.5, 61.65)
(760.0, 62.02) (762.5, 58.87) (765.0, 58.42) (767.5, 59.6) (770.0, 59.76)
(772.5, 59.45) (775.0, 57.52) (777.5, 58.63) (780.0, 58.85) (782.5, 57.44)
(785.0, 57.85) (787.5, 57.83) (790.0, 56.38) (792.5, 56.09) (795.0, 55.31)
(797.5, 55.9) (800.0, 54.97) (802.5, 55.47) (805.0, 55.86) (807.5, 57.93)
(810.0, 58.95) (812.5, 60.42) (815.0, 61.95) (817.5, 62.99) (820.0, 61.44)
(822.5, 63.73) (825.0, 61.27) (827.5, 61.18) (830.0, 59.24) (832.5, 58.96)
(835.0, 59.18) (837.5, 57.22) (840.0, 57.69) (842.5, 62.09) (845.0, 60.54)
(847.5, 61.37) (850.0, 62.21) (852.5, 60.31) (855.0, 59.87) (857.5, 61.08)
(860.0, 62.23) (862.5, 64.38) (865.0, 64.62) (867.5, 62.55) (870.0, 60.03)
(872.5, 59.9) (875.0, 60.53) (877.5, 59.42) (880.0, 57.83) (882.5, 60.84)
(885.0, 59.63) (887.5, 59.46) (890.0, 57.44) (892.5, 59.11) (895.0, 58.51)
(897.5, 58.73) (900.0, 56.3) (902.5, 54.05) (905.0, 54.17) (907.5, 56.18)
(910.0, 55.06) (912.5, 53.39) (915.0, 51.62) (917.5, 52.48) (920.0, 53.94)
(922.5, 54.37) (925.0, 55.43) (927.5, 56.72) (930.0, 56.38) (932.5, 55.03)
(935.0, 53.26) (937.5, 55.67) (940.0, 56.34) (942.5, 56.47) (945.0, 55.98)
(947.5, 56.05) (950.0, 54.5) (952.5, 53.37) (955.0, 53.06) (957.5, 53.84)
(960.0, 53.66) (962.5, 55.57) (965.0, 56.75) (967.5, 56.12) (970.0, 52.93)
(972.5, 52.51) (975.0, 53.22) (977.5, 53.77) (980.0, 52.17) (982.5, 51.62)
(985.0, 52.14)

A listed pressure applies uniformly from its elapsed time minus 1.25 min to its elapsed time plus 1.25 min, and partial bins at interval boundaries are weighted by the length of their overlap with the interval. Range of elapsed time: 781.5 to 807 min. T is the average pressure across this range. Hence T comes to 56.3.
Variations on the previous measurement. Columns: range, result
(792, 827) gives 58.8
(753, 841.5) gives 58.9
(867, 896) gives 59.5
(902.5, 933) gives 54.5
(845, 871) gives 61.8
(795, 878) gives 60.1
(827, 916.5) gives 59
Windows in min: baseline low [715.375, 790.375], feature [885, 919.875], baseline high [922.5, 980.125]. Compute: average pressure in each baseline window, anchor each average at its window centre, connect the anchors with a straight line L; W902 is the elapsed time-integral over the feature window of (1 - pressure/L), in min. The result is 0.0 min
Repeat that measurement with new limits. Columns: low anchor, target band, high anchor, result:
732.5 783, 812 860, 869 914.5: -1.9 min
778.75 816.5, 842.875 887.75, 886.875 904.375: -2.8 min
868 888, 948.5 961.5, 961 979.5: 0.3 min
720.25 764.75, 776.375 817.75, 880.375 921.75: 0.7 min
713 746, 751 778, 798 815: -0.5 min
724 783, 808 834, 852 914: -0.7 min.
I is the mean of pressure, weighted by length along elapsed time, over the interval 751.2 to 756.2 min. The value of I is 60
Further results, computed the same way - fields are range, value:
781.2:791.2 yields 57.4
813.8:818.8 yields 62.5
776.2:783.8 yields 58.3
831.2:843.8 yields 59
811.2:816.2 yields 61.2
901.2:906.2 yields 54.1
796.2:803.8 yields 55.4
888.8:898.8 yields 58.4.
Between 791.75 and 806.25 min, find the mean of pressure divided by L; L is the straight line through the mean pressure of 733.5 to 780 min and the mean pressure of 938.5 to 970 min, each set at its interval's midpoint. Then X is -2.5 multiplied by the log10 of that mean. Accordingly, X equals 0.06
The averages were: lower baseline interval 59.4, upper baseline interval 55.1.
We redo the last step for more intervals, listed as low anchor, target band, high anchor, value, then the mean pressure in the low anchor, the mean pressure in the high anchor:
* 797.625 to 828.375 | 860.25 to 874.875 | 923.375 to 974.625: -0.08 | 59.5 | 54.9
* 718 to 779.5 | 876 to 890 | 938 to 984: -0.06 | 59.6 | 54.3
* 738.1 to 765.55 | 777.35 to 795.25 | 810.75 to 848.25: 0.05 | 59.5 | 60.6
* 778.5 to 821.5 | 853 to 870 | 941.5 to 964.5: -0.10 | 58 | 54.8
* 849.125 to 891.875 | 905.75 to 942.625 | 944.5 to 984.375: 0.04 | 60.7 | 54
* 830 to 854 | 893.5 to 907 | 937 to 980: 0.02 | 59.9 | 54.6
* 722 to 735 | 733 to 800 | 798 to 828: 0.03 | 60.4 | 59.5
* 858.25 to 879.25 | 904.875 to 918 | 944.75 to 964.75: 0.08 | 61.6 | 54.5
